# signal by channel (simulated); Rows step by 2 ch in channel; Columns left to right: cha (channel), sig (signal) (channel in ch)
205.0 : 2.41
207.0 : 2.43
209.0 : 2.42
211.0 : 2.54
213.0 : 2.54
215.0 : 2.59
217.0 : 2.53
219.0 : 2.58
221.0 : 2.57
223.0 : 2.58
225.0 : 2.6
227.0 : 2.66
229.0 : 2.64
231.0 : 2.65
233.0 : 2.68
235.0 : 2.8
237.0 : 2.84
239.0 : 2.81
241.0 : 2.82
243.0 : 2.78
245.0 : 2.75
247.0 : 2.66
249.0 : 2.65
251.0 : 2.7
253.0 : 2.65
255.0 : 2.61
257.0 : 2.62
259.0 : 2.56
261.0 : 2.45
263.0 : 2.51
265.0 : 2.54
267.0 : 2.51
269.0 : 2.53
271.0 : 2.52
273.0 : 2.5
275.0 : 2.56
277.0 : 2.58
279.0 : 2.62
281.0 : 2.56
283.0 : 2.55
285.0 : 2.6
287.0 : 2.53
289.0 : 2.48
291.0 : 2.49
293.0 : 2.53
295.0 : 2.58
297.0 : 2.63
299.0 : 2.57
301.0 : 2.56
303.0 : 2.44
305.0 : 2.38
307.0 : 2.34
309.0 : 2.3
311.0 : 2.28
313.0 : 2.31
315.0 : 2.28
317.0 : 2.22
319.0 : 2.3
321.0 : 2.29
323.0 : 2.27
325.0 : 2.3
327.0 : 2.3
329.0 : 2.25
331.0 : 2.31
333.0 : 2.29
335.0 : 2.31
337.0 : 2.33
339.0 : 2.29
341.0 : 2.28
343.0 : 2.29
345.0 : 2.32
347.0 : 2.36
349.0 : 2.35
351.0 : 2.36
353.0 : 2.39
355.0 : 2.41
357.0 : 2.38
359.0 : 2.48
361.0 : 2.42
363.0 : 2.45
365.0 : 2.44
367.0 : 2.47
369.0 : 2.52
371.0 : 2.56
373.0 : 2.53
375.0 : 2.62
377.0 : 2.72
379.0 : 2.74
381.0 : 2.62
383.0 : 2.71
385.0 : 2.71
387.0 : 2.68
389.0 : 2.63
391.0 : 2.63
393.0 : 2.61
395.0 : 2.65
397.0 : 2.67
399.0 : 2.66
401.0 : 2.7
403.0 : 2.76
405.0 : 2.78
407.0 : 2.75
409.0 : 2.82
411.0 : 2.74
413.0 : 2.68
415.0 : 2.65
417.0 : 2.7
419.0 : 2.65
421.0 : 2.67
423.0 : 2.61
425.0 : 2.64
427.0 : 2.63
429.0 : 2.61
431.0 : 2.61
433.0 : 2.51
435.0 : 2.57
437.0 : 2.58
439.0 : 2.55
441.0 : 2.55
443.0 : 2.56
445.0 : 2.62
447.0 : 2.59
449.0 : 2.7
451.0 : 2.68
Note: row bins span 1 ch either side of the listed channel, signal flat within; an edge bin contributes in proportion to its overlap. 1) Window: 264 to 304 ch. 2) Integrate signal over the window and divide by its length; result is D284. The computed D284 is 2.54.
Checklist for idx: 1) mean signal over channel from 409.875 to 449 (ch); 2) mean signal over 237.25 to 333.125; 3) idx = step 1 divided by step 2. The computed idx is 1.0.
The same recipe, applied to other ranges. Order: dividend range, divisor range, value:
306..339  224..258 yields 0.85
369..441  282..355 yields 1.11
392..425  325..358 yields 1.16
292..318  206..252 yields 0.91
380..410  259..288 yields 1.06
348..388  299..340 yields 1.09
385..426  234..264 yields 1.00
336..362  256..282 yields 0.93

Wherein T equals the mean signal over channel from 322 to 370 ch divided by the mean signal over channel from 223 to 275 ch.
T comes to 0.89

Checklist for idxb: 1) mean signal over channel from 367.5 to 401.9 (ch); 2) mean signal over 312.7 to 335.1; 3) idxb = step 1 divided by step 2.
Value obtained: 1.16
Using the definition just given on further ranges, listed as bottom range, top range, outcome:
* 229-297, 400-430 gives 1.03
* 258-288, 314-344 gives 0.90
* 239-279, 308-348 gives 0.88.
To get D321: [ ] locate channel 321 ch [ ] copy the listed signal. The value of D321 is 2.29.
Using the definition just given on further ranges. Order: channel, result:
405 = 2.78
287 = 2.53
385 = 2.71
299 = 2.57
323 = 2.27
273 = 2.5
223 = 2.58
